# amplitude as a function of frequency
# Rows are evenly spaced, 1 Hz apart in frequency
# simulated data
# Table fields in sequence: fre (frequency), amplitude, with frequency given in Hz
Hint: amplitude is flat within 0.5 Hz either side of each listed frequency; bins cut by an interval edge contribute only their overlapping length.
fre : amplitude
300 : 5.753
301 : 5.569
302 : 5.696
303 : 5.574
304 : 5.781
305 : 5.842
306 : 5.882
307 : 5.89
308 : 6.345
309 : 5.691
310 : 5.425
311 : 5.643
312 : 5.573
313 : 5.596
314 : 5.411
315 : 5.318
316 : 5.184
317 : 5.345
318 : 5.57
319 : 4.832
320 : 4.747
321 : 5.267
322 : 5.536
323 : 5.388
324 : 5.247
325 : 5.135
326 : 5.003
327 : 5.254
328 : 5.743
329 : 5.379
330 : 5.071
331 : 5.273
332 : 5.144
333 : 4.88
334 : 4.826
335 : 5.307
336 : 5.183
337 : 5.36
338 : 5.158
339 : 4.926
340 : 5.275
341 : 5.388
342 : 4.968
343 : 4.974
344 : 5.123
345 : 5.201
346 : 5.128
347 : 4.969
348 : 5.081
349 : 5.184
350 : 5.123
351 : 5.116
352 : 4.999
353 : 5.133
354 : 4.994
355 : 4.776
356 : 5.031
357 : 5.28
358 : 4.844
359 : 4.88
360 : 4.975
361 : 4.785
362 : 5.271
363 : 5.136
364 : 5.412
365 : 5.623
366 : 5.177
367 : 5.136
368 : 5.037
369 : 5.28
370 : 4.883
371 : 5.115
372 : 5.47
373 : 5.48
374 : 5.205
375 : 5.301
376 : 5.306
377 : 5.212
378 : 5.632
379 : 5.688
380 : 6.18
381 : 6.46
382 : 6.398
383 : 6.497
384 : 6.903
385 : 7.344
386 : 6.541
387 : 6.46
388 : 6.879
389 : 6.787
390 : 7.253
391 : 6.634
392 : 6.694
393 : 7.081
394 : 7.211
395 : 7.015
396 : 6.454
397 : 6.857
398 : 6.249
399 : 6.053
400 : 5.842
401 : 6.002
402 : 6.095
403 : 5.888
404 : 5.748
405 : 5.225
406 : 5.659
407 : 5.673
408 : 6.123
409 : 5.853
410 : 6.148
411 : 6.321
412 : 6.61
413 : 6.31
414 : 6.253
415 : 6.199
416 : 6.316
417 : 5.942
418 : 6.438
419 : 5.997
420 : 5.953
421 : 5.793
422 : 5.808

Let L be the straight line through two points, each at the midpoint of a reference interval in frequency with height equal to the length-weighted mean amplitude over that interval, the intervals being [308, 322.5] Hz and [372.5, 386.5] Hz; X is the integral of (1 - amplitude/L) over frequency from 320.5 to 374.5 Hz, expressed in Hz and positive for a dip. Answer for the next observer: 5.2 Hz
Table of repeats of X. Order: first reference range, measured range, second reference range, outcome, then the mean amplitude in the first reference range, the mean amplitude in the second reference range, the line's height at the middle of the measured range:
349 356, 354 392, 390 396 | 2.0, 5.04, 6.91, 5.99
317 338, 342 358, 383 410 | 1.5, 5.21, 6.4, 5.6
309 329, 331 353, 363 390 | 1.7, 5.34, 5.84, 5.54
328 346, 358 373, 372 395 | 1.8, 5.16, 6.32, 5.87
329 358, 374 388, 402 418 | -1.3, 5.1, 6.03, 5.63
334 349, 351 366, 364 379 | 0.4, 5.14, 5.29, 5.23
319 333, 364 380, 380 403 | 2.2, 5.22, 6.6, 6.19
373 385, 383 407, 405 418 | -1.8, 5.93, 6.1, 6.01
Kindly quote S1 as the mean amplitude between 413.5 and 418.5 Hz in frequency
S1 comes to 6.23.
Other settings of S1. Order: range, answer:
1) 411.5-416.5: 6.34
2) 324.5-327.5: 5.13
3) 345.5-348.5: 5.06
